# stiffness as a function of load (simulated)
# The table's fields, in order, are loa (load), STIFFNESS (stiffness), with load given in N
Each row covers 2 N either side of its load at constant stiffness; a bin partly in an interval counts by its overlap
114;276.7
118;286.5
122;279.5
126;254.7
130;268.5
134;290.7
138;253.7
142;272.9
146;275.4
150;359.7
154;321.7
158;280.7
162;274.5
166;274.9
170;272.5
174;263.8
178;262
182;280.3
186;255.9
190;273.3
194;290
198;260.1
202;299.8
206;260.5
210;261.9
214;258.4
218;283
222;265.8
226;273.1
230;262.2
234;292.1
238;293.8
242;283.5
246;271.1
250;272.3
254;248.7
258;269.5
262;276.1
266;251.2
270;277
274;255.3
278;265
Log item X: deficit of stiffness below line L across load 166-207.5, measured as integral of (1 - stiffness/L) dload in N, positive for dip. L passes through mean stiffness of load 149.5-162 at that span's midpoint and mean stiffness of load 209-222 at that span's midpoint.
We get 2.2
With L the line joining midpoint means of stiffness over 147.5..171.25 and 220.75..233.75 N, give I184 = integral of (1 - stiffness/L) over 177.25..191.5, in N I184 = 1.0 N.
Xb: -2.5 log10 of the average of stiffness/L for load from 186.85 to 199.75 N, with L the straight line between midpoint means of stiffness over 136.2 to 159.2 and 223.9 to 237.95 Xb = 0.05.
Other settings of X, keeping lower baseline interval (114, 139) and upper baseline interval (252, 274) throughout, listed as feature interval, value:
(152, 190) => -0.83 N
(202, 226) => -0.20 N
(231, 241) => -0.88 N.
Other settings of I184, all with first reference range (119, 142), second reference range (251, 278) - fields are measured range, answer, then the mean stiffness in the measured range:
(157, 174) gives -0.3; 274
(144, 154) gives -1.8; 318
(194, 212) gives -0.4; 273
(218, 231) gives -0.2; 270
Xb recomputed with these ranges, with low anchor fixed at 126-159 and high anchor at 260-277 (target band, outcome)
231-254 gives -0.035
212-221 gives 0.018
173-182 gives 0.061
